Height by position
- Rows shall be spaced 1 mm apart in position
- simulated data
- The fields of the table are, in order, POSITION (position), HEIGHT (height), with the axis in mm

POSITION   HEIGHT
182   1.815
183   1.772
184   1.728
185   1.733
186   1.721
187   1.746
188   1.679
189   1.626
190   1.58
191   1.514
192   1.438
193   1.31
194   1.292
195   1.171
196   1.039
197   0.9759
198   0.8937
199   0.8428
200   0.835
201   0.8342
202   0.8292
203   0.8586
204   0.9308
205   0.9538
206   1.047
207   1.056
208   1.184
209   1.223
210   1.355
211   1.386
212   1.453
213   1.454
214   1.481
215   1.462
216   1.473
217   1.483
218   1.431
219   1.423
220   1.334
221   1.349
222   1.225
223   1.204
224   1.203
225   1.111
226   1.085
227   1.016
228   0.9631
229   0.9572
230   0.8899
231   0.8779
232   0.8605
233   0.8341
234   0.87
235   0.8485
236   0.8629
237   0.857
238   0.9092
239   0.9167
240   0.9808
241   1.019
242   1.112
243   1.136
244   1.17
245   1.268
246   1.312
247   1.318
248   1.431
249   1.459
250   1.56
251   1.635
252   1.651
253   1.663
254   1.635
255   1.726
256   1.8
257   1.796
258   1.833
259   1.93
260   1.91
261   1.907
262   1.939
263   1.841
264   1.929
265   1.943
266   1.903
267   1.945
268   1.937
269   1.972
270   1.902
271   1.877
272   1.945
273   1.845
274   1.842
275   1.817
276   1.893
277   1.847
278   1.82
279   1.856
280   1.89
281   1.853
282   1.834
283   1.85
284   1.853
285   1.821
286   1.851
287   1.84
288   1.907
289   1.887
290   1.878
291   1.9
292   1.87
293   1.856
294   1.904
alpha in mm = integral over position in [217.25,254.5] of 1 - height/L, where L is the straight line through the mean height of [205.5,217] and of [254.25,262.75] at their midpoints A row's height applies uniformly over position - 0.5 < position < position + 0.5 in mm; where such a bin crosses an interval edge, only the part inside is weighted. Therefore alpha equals 9.9 mm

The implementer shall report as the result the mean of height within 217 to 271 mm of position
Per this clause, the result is 1.39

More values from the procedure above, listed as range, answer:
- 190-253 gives 1.17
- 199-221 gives 1.21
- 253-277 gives 1.87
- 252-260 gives 1.77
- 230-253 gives 1.14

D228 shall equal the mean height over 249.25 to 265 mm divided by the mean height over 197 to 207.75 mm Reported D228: 1.9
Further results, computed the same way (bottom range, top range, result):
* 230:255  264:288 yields 1.59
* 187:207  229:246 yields 0.84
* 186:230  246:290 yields 1.47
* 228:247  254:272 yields 1.90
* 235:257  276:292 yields 1.42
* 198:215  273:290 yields 1.67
